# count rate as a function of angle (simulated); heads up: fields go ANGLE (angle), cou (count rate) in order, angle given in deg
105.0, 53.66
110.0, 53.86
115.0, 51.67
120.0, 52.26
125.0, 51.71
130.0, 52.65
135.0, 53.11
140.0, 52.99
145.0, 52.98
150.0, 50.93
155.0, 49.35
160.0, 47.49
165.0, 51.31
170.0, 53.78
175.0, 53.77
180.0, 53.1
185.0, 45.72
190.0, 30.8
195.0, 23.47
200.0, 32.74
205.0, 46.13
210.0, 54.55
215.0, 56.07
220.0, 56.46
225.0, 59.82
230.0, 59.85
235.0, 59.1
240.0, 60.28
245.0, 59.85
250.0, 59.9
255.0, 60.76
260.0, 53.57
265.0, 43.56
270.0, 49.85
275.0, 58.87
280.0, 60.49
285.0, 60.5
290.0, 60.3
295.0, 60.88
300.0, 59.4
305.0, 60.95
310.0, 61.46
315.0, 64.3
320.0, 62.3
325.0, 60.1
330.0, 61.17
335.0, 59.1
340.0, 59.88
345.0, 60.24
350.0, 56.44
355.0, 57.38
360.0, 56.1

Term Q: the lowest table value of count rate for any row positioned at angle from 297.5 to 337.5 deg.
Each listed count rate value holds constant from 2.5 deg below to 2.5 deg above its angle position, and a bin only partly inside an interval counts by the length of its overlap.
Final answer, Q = 59.1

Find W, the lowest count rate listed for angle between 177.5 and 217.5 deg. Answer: 23.47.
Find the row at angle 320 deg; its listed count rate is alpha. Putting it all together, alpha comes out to 62.3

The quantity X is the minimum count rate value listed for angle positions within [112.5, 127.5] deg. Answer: 51.67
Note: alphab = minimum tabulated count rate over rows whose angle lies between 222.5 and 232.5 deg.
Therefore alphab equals 59.82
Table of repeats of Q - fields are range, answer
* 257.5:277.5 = 43.56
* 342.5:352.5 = 56.44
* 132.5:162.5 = 47.49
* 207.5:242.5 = 54.55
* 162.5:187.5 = 45.72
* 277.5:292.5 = 60.3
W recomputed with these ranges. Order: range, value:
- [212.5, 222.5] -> 56.07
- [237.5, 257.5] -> 59.85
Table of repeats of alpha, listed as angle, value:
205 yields 46.13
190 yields 30.8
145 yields 52.98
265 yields 43.56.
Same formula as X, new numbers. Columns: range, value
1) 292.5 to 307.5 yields 59.4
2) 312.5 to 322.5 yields 62.3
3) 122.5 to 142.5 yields 51.71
